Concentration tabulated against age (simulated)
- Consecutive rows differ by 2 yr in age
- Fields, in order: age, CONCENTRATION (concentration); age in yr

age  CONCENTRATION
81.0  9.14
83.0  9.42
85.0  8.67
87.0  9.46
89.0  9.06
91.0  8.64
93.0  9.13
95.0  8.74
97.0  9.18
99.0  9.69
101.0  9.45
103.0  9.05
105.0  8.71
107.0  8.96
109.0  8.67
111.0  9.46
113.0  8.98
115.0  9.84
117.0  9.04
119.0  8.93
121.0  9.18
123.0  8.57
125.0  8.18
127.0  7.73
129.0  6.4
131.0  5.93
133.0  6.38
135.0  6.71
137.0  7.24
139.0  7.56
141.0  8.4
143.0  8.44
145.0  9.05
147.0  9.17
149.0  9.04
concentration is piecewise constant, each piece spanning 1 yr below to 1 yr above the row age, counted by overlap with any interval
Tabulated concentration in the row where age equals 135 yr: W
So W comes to 6.71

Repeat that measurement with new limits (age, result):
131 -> 5.93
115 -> 9.84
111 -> 9.46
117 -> 9.04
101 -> 9.45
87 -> 9.46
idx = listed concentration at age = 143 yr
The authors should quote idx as 8.44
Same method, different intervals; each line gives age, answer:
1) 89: 9.06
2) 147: 9.17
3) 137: 7.24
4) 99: 9.69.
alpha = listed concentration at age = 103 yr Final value 9.05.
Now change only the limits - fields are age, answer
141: 8.4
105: 8.71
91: 8.64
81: 9.14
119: 8.93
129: 6.4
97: 9.18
